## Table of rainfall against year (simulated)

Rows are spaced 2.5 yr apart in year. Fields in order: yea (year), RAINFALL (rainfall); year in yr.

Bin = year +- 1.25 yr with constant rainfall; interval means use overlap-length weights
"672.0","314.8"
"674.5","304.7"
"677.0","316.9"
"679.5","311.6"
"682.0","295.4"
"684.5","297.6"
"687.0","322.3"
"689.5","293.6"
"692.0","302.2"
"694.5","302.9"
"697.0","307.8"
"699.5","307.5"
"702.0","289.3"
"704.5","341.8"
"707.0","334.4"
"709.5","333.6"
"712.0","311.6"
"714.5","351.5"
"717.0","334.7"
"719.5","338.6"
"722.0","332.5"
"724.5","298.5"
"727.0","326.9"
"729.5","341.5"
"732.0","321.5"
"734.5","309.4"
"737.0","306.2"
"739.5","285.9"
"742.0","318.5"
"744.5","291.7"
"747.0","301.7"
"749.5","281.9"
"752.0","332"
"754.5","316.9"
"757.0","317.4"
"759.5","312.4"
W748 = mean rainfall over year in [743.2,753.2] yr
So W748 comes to 302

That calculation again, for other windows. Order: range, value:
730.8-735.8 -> 315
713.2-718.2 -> 343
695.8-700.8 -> 307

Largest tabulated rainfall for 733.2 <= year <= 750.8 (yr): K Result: 318.5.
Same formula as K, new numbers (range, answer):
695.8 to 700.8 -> 307.8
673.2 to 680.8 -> 316.9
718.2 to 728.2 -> 338.6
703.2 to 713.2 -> 341.8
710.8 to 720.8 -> 351.5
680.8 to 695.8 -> 322.3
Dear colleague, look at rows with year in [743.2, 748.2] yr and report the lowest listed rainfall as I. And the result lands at 291.7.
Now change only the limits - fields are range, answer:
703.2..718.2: 311.6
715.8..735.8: 298.5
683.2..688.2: 297.6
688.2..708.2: 289.3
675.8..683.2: 295.4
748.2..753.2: 281.9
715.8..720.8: 334.7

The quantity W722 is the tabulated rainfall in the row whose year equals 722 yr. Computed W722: 332.5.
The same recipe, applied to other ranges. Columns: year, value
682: 295.4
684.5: 297.6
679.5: 311.6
